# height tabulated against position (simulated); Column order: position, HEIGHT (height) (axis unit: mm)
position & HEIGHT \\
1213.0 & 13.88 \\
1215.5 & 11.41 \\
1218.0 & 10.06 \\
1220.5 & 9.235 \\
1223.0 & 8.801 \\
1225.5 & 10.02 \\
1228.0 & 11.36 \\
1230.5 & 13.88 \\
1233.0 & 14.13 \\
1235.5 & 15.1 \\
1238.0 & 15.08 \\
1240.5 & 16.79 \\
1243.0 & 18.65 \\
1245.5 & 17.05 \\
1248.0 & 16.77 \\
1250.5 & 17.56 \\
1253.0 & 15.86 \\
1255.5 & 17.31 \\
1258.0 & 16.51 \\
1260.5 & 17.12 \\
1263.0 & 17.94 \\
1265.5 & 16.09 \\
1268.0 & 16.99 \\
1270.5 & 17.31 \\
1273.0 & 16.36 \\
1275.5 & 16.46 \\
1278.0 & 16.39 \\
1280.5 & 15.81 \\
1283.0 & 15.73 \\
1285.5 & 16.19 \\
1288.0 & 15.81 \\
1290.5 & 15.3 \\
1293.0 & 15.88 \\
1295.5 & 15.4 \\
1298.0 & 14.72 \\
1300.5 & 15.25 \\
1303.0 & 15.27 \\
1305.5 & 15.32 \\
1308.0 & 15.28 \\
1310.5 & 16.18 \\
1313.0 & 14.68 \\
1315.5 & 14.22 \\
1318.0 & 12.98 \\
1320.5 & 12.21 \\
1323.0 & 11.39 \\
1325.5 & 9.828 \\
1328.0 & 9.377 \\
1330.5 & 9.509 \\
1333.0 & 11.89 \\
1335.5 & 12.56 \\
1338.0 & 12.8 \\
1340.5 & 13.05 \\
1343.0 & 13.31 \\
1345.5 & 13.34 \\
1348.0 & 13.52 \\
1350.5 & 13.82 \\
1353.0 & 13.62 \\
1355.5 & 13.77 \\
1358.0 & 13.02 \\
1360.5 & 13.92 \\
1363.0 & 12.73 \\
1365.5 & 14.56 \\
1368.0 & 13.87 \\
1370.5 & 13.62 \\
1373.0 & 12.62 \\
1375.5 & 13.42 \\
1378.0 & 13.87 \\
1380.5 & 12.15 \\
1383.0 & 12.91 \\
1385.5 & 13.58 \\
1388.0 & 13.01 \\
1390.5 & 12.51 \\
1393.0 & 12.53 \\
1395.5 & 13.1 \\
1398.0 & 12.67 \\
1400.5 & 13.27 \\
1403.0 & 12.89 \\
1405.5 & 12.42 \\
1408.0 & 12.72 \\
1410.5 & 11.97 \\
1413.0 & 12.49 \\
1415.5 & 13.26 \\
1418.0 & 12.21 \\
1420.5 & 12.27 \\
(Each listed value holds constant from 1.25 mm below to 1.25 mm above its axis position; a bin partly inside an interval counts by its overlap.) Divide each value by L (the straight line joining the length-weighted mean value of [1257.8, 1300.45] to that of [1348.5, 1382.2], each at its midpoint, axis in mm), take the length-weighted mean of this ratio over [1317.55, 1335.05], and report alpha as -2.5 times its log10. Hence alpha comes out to 0.31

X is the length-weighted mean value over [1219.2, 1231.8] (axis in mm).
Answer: 10.7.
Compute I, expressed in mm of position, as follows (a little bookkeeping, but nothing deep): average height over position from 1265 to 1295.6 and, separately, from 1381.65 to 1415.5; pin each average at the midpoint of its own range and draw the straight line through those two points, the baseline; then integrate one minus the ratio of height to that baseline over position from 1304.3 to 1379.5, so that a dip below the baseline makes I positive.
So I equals 6.5 mm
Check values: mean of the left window 16.2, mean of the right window 12.8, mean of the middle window 13.1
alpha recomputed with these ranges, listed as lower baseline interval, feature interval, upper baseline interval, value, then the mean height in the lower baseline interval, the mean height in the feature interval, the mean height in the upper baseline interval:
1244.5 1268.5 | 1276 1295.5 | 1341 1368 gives 0.00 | 16.9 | 15.9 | 13.6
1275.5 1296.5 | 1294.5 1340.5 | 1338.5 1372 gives 0.12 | 15.9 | 13.3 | 13.5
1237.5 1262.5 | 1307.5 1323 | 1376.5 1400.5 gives 0.08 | 17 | 14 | 12.9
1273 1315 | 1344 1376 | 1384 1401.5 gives 0.02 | 15.6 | 13.5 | 12.9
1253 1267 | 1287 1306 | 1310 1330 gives -0.09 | 16.9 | 15.4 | 12.4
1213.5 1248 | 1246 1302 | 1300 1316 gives -0.14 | 13.3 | 16.3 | 15.2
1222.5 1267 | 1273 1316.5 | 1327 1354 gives -0.12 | 15.5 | 15.6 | 12.5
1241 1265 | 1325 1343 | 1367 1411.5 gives 0.26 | 17.1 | 11.5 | 13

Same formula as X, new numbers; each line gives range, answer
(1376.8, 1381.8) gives 13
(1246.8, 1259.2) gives 16.8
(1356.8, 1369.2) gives 13.6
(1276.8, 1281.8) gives 16.1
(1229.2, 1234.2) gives 14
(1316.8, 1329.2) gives 11.2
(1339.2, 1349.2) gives 13.3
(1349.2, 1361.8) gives 13.6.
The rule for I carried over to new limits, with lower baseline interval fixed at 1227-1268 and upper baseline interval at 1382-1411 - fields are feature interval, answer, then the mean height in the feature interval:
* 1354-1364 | 0.20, 13.4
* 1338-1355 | 0.63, 13.4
